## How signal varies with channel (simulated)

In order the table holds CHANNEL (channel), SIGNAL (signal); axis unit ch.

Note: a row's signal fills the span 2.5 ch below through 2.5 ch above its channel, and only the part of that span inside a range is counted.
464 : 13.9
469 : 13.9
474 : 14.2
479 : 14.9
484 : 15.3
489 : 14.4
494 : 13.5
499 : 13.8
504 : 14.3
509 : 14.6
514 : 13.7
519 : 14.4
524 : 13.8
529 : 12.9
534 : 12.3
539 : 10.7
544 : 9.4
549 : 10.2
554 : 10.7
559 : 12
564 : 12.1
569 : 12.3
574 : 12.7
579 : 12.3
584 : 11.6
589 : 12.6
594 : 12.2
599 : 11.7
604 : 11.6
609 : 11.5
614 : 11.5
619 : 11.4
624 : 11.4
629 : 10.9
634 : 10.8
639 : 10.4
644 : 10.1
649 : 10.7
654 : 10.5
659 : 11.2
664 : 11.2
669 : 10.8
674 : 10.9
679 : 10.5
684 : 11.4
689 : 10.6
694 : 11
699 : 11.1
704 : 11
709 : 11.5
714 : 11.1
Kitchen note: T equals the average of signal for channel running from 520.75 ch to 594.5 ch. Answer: 11.9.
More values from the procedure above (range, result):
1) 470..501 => 14.3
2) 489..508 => 14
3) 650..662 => 10.8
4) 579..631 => 11.7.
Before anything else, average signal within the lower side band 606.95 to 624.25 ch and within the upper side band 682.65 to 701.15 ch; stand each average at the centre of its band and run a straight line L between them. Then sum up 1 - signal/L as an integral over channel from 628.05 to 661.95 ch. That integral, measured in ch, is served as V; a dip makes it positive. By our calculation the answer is 1.9 ch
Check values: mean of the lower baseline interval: 11.5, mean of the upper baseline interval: 11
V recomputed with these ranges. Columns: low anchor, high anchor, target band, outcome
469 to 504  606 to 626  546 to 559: 2.2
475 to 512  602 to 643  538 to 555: 3.7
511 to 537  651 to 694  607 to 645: 2.1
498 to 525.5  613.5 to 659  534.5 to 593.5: 5.3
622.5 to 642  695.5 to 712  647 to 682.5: 0.5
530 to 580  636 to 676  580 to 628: -2.6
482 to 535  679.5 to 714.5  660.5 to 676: 0.7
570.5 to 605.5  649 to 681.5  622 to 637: 0.6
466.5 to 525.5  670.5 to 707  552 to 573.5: 2.0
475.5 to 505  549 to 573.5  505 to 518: -0.6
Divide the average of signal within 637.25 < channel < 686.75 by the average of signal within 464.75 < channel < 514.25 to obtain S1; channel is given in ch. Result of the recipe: 0.75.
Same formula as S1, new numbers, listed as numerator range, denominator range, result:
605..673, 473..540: 0.79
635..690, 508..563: 0.88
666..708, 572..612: 0.91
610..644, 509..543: 0.85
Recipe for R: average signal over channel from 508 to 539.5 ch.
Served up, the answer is 13.3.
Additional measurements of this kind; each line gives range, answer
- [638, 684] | 10.7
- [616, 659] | 10.8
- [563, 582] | 12.3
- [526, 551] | 11.2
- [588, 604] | 12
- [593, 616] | 11.7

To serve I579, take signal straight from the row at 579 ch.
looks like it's 12.3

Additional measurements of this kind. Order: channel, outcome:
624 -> 11.4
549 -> 10.2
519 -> 14.4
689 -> 10.6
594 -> 12.2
